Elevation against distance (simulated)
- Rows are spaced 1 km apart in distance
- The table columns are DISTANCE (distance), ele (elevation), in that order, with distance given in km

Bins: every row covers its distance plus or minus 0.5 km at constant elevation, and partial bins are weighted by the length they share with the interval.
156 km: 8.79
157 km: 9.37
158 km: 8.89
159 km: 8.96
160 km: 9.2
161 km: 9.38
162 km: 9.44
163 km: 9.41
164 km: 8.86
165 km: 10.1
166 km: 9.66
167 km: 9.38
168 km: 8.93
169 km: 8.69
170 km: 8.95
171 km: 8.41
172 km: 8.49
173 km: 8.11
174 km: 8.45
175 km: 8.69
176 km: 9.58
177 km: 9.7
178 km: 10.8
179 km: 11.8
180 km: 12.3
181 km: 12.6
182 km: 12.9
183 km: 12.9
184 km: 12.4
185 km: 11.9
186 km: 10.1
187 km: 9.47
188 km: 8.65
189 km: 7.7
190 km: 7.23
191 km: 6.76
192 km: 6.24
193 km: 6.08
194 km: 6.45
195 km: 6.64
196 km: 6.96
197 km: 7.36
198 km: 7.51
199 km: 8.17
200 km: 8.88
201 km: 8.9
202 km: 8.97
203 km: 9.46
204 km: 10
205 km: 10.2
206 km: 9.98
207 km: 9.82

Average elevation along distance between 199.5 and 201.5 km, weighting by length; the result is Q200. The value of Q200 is 8.89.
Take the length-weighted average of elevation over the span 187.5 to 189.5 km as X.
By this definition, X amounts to 8.18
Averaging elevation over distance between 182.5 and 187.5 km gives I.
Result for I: 11.4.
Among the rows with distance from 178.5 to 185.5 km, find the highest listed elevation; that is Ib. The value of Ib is 12.9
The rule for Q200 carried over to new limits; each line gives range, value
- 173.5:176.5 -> 8.91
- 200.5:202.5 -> 8.94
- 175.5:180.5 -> 10.8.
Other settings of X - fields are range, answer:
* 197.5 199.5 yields 7.84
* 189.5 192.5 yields 6.74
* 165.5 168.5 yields 9.32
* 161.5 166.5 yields 9.49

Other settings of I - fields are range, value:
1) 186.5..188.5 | 9.06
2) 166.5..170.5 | 8.99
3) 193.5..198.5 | 6.98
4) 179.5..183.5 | 12.7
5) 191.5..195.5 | 6.35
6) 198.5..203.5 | 8.88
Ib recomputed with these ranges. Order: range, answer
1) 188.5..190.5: 7.7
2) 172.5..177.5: 9.7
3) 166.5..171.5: 9.38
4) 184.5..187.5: 11.9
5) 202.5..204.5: 10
